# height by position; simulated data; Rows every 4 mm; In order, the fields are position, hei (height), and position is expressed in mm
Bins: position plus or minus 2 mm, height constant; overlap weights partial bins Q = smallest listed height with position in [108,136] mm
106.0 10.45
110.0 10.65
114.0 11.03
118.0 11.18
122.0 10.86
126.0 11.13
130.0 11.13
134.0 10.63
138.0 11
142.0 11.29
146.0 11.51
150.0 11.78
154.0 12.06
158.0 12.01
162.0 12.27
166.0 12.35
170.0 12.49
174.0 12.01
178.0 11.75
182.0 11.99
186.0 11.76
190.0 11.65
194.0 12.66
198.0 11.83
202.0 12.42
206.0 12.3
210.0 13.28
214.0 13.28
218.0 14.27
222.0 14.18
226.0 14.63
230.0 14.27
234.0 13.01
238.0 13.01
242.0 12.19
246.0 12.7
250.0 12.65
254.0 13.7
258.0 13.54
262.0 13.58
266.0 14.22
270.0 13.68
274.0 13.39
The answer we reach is 10.63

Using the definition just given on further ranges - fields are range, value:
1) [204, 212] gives 12.3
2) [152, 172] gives 12.01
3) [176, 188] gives 11.75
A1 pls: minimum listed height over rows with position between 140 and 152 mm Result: 11.29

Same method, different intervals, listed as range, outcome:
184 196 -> 11.65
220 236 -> 13.01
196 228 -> 11.83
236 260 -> 12.19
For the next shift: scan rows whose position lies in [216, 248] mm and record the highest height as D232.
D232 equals 14.63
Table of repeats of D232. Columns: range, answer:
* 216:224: 14.27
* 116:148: 11.51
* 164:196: 12.66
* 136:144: 11.29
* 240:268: 14.22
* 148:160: 12.06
